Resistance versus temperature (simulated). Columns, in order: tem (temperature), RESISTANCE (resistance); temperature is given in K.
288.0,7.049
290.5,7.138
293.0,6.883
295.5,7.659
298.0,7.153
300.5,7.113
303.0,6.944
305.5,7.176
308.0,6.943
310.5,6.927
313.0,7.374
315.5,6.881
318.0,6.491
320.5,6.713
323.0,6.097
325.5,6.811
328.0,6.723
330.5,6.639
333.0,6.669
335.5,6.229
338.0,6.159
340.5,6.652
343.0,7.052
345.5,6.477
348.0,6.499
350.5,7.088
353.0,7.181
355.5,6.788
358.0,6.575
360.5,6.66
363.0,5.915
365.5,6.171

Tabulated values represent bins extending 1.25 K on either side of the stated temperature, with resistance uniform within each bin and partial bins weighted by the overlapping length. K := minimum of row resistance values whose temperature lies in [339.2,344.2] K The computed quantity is 6.652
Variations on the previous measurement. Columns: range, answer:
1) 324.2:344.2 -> 6.159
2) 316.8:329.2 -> 6.097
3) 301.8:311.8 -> 6.927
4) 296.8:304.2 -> 6.944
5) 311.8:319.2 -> 6.491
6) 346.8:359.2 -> 6.499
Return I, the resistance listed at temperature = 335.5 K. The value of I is 6.229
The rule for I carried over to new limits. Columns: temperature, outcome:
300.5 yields 7.113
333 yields 6.669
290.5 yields 7.138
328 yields 6.723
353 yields 7.181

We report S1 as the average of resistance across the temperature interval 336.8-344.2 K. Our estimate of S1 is 6.62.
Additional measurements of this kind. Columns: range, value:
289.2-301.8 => 7.19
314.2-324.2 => 6.55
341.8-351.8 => 6.78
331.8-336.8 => 6.44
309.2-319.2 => 6.92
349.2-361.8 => 6.85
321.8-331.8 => 6.57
